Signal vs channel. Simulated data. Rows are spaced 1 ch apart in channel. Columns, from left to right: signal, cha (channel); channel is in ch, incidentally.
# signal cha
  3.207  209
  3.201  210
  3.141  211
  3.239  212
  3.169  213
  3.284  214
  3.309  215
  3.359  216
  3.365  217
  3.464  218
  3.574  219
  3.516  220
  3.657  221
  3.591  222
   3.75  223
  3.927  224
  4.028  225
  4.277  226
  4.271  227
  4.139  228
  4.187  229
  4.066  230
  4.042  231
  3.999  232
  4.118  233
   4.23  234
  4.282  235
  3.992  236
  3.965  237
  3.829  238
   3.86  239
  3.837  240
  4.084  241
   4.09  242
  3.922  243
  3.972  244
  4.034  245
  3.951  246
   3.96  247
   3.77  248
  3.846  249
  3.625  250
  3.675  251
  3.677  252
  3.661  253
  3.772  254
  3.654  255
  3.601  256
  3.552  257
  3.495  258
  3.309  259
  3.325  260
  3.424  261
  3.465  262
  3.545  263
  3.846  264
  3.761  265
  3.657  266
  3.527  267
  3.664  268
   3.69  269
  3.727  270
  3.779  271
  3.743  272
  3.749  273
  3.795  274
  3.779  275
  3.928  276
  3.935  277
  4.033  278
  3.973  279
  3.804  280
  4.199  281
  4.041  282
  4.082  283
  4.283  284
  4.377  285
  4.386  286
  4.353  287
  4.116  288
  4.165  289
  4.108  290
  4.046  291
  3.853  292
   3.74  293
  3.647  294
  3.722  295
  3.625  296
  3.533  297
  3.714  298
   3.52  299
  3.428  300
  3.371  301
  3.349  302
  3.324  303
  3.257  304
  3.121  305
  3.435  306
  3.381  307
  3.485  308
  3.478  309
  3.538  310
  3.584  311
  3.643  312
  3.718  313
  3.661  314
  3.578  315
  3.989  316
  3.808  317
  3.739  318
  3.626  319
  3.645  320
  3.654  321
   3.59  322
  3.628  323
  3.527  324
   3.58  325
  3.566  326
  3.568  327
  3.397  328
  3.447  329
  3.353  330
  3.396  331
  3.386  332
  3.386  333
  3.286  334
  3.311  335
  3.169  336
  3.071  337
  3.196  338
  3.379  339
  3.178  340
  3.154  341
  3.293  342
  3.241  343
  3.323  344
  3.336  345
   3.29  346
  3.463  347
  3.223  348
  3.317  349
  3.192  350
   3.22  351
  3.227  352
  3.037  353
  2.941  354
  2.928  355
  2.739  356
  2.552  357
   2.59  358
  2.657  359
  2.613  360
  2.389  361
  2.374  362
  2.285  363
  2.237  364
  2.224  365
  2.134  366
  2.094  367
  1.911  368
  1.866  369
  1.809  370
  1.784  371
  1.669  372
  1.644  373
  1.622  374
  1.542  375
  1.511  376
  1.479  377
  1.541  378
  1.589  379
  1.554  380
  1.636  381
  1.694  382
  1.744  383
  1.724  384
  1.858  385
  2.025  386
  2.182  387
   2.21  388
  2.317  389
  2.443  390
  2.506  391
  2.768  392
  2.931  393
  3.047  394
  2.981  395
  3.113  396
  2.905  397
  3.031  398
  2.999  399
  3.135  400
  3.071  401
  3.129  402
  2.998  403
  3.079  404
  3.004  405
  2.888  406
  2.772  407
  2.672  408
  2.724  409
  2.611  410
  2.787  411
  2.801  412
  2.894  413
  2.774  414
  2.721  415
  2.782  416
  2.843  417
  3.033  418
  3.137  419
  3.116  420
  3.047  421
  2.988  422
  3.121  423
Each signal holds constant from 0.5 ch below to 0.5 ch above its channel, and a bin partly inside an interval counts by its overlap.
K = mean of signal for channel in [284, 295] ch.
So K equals 4.07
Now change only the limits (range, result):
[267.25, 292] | 3.98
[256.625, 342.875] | 3.63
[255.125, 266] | 3.54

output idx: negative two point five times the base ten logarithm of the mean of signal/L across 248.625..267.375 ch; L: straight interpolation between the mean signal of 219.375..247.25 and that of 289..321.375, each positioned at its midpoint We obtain 0.07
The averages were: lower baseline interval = 3.98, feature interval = 3.6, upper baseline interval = 3.61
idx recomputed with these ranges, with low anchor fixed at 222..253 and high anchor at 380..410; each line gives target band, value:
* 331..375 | 0.084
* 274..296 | -0.132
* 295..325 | -0.070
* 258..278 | 0.008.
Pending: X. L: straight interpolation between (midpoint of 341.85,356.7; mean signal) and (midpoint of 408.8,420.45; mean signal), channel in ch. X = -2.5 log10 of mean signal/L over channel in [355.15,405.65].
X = 0.29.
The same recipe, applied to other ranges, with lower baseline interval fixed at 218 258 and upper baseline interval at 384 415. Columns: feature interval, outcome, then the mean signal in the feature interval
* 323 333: -0.07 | 3.47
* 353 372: 0.27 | 2.34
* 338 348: -0.05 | 3.29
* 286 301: -0.10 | 3.83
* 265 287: -0.09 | 3.92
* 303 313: -0.02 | 3.44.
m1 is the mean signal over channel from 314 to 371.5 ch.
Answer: 3.07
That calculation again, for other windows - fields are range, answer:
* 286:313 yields 3.65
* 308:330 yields 3.61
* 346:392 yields 2.27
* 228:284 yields 3.83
